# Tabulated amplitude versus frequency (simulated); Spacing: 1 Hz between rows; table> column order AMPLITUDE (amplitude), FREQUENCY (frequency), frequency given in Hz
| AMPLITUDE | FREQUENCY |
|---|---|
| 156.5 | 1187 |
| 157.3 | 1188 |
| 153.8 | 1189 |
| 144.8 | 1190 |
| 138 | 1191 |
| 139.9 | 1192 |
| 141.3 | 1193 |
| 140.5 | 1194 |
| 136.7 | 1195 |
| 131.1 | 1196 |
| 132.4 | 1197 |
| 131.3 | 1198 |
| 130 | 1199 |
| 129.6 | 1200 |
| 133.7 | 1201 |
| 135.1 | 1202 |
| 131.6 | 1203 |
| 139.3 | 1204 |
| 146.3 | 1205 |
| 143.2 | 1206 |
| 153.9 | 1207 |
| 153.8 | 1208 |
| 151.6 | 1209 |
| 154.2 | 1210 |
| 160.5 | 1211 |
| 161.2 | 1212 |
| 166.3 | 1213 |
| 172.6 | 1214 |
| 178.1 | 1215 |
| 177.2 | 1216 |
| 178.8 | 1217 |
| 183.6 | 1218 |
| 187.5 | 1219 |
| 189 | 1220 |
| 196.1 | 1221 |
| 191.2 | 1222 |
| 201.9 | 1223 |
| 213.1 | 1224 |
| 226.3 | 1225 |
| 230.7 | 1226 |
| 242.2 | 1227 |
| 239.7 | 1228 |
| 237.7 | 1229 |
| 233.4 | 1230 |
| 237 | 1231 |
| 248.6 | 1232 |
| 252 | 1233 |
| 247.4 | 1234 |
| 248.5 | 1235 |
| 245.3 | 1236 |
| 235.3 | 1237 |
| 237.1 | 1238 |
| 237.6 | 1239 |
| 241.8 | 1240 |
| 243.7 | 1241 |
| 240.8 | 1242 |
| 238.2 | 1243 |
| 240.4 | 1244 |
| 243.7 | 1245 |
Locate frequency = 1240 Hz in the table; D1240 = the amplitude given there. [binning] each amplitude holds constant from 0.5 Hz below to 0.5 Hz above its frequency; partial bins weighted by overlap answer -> 241.8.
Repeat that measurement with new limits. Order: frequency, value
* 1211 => 160.5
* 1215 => 178.1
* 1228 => 239.7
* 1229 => 237.7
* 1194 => 140.5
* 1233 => 252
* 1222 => 191.2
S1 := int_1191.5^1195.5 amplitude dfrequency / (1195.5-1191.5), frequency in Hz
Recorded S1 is 140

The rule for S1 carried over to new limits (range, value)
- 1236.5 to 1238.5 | 236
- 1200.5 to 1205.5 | 137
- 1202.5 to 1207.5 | 143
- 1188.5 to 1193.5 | 144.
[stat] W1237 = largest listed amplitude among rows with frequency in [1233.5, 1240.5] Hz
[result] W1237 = 248.5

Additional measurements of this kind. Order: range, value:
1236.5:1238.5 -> 237.1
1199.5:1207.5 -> 153.9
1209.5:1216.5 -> 178.1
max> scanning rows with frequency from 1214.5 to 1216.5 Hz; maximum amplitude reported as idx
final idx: 178.1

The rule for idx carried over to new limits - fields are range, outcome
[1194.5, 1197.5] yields 136.7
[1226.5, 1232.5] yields 248.6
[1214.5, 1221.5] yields 196.1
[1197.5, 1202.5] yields 135.1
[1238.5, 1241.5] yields 243.7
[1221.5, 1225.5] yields 226.3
